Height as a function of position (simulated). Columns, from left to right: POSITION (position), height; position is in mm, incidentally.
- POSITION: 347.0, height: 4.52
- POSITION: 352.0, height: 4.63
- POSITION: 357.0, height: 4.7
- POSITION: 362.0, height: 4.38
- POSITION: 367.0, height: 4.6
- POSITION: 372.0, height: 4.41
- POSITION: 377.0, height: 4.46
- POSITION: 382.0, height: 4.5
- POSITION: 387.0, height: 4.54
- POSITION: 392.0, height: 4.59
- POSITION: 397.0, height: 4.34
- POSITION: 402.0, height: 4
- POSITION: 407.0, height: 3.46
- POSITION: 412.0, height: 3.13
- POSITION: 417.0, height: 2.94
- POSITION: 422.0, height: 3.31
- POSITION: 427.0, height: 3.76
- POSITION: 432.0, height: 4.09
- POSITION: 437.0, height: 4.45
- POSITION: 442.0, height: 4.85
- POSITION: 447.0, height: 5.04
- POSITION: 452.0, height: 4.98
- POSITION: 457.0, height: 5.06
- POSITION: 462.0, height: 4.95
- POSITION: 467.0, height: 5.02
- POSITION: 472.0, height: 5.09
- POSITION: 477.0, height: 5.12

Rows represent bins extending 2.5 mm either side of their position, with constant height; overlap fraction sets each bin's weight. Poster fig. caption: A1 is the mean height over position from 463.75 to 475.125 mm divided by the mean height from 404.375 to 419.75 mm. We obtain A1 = 1.6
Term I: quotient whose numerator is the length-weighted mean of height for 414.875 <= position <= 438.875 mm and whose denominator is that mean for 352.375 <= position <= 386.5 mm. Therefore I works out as 0.8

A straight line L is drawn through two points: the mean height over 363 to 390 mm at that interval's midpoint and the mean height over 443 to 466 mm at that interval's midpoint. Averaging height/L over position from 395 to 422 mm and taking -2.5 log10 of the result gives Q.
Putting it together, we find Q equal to 0.31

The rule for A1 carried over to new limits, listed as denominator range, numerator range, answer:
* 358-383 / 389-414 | 0.88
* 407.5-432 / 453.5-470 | 1.48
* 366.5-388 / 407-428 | 0.73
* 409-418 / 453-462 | 1.63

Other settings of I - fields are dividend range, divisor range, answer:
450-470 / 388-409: 1.21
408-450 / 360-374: 0.88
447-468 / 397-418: 1.42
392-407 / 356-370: 0.91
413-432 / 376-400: 0.76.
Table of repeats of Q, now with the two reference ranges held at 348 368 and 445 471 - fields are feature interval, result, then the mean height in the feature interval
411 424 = 0.48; 3.12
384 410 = 0.14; 4.17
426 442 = 0.16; 4.25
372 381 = 0.05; 4.45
